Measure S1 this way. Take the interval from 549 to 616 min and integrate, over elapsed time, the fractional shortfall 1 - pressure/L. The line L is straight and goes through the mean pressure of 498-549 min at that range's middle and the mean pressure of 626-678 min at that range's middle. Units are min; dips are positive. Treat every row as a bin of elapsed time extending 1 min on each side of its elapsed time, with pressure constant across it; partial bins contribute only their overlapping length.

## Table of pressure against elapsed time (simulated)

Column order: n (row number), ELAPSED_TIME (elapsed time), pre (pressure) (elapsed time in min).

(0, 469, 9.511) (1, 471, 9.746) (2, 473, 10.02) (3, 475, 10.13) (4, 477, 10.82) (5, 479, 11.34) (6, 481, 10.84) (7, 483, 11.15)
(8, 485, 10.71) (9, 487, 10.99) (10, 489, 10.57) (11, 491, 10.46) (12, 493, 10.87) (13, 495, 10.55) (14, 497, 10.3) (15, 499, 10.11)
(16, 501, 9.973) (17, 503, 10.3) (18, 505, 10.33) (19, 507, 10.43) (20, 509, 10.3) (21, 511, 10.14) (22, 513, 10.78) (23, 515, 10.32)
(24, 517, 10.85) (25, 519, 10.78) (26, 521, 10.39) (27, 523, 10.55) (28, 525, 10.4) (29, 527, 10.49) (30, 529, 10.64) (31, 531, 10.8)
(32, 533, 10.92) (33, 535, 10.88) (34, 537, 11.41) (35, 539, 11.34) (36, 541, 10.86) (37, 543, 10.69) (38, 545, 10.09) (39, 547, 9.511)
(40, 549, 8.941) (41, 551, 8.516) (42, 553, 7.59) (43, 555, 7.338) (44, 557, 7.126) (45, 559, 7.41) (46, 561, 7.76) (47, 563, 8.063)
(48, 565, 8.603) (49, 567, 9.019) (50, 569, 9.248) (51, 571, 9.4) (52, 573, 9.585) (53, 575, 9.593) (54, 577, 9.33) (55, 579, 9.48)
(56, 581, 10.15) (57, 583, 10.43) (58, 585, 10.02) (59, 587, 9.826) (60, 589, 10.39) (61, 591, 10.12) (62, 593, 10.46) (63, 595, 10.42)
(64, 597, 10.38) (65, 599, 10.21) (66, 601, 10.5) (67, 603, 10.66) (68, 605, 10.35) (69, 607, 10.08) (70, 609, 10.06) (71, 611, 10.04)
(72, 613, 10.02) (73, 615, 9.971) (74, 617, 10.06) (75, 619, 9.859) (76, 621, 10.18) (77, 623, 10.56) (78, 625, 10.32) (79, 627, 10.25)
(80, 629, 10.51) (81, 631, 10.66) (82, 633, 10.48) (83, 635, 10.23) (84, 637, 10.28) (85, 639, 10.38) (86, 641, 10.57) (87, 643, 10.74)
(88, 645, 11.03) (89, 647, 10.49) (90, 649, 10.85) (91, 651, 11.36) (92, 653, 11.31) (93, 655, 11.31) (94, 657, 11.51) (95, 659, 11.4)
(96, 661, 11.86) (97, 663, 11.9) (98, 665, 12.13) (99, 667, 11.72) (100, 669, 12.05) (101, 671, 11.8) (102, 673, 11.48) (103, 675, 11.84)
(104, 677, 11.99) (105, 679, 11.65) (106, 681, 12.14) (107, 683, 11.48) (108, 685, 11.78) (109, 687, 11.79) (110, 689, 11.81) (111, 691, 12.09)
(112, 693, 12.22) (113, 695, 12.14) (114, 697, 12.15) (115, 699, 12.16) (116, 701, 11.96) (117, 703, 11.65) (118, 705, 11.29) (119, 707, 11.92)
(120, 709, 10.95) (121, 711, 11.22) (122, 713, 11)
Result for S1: 8.4 min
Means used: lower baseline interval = 10.5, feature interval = 9.45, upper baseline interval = 11.2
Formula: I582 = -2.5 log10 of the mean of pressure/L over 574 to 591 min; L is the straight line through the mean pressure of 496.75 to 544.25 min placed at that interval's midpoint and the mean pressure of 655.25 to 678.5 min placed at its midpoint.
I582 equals 0.121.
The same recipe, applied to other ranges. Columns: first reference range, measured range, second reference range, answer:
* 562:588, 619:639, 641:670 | 0.04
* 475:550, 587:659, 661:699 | 0.10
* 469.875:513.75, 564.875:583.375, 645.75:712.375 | 0.16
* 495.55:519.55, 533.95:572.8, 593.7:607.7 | 0.14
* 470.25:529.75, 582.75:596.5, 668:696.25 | 0.10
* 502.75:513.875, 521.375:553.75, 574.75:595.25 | 0.00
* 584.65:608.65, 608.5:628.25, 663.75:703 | 0.06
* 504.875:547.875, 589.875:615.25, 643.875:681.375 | 0.09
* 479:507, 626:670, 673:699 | 0.06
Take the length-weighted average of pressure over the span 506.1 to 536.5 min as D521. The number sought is 10.6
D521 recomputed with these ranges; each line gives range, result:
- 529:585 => 9.44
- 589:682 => 10.8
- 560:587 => 9.3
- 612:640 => 10.3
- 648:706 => 11.8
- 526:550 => 10.5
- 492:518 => 10.4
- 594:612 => 10.3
